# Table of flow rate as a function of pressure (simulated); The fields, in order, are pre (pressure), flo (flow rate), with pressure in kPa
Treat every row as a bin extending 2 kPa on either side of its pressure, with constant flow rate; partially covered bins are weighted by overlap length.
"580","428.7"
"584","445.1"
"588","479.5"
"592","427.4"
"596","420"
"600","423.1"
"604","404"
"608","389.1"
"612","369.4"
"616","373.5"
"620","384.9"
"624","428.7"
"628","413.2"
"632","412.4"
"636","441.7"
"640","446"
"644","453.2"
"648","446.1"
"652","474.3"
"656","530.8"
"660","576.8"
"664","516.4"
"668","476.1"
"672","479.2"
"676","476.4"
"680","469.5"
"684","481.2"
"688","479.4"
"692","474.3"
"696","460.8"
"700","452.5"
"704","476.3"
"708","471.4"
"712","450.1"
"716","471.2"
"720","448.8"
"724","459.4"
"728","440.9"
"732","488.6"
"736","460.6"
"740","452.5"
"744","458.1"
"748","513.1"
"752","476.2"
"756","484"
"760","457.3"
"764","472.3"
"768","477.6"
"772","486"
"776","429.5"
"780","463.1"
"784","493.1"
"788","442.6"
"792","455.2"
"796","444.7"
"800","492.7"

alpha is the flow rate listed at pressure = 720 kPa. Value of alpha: 448.8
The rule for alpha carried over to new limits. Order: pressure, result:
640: 446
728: 440.9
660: 576.8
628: 413.2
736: 460.6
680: 469.5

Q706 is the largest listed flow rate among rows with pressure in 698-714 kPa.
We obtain 476.3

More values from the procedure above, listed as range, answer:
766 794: 493.1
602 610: 404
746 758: 513.1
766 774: 486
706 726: 471.4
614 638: 441.7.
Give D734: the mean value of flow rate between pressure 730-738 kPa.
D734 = 475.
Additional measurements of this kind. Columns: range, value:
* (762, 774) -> 479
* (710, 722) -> 457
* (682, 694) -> 478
